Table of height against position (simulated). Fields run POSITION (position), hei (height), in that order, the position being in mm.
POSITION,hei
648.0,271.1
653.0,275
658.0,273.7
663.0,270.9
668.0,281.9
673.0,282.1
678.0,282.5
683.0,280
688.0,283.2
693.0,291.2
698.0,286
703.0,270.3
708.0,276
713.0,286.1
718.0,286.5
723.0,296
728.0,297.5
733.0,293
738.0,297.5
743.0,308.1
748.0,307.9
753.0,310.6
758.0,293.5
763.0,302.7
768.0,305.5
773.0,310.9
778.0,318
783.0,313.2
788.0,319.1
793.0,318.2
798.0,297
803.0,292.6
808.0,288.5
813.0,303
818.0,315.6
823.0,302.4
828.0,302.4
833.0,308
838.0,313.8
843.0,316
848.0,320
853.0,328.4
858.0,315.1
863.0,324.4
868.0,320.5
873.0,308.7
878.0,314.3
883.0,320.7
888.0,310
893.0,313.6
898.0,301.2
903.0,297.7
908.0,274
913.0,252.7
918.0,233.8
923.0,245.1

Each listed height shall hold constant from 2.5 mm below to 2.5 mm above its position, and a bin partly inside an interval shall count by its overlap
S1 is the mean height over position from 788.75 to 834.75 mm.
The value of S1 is 304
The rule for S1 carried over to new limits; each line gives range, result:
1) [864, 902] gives 313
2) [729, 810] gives 305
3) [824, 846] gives 310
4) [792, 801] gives 305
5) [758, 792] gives 311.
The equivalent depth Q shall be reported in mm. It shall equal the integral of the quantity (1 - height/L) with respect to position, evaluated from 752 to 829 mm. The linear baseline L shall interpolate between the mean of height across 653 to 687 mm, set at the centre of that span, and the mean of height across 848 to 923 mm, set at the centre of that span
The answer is -4.1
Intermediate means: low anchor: 278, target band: 306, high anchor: 300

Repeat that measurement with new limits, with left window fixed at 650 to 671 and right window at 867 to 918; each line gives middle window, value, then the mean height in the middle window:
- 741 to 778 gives -2.8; 306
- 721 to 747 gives -1.5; 299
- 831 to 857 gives -2.2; 317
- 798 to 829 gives -1.1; 300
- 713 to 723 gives -0.3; 289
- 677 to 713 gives -0.4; 282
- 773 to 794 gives -2.1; 316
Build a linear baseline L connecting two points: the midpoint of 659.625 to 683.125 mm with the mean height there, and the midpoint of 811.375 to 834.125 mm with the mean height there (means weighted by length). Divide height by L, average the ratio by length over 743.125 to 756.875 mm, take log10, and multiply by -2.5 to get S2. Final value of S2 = -0.05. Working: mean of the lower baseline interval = 279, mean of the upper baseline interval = 306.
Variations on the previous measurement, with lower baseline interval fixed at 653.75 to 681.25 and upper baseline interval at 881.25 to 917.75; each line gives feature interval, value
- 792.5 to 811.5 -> -0.04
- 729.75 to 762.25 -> -0.07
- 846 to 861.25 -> -0.12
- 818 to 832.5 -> -0.07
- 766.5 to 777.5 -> -0.10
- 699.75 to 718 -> 0.01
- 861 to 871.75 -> -0.11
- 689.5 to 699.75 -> -0.03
